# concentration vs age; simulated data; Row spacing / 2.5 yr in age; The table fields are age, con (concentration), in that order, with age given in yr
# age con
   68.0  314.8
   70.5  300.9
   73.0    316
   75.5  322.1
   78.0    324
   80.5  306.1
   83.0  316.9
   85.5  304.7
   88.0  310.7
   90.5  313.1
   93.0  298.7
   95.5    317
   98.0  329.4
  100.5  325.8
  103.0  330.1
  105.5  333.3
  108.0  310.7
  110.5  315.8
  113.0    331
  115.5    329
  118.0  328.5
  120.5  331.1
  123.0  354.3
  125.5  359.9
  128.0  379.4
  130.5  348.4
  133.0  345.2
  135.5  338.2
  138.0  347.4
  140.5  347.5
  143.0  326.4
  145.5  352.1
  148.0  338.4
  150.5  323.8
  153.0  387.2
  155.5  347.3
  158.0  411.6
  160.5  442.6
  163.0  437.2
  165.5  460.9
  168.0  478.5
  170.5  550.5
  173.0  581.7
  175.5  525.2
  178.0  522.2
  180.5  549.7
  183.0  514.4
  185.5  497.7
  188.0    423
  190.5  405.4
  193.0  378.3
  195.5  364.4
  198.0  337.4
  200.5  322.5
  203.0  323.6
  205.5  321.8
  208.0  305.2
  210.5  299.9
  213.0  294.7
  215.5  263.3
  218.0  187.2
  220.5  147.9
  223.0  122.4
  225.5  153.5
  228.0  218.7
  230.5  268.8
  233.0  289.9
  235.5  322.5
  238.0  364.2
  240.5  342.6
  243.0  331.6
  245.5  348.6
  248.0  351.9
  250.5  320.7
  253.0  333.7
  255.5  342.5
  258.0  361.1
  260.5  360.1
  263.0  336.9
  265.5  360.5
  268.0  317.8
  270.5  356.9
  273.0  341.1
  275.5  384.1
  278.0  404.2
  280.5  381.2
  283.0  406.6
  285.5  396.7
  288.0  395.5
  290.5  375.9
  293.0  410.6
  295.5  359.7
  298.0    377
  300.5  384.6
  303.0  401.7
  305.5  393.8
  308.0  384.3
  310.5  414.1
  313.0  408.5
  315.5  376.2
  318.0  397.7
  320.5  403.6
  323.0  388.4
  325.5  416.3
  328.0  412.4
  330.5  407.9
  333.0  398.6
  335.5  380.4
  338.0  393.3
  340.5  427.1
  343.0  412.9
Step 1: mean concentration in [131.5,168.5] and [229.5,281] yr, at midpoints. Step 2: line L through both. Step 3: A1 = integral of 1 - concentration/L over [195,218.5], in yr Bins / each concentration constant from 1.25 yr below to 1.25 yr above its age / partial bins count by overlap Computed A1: 3.63 yr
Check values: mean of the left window 377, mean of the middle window 304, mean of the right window 344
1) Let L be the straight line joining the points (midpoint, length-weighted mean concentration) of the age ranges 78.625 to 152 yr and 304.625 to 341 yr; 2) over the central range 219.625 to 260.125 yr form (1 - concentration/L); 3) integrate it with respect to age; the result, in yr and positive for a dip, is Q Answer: 8.8 yr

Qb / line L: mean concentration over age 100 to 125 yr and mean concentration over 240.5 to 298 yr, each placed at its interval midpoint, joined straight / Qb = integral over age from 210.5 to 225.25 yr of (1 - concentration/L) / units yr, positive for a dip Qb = 6.0 yr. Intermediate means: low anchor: 330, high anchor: 363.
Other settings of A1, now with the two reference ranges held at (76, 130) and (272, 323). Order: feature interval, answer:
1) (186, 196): -1.3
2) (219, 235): 7.0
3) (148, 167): -3.0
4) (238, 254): 1.4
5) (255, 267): 0.8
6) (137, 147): -0.1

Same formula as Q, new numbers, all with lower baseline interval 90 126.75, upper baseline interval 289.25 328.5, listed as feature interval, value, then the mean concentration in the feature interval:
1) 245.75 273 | 2.39 yr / 344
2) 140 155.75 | -0.25 yr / 346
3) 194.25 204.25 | 0.57 yr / 337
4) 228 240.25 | 2.15 yr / 304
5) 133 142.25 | -0.18 yr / 344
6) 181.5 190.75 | -3.02 yr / 468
